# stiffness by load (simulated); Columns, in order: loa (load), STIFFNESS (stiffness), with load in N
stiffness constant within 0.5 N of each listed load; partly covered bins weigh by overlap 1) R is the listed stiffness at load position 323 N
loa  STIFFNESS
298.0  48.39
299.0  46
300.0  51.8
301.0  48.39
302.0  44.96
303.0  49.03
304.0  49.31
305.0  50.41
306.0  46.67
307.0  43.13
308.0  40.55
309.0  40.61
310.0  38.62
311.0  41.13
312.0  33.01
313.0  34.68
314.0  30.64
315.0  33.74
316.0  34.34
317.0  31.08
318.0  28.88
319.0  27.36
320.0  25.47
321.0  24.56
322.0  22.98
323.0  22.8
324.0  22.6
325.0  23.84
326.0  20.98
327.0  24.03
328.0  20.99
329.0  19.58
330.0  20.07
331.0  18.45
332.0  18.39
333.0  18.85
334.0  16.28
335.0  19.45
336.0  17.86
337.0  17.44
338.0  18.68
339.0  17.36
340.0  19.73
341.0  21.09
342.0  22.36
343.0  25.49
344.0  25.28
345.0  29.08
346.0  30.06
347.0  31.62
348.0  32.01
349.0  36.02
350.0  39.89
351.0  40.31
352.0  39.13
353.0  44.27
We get 22.8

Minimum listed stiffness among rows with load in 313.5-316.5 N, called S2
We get 30.64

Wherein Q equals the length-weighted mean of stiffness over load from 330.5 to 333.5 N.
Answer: 18.6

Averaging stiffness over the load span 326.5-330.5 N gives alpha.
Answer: 21.2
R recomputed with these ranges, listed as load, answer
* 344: 25.28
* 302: 44.96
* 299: 46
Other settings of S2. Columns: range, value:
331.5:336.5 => 16.28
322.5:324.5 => 22.6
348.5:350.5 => 36.02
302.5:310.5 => 38.62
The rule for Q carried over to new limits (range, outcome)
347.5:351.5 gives 37.1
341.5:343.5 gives 23.9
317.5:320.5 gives 27.2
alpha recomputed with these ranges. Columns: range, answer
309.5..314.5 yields 35.6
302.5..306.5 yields 48.9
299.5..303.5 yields 48.5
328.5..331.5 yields 19.4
